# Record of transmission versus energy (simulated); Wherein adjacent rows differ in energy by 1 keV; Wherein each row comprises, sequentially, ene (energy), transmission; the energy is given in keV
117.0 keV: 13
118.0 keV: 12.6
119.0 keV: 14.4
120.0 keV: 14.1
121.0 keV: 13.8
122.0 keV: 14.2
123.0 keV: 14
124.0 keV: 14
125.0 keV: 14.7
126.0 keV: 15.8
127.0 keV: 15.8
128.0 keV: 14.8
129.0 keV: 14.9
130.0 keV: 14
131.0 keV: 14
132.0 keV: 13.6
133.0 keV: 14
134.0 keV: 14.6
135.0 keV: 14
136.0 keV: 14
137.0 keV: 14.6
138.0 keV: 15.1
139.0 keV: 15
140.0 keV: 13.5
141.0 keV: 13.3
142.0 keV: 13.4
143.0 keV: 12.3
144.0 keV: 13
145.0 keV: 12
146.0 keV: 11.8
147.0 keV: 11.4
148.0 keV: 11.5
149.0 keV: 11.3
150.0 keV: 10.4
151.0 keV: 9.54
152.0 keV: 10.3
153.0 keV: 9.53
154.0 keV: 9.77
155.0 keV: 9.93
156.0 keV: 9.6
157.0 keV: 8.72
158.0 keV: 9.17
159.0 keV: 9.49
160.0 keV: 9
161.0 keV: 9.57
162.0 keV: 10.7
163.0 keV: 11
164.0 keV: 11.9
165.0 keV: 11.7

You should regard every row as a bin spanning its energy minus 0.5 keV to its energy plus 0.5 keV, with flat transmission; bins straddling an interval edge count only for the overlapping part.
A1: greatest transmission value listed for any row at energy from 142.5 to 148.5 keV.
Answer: 13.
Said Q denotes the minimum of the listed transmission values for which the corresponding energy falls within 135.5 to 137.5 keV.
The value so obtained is 14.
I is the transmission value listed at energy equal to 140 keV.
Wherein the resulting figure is 13.5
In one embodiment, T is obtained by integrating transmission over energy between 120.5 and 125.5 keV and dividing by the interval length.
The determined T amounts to 14.1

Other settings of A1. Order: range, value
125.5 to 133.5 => 15.8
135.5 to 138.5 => 15.1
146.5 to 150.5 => 11.5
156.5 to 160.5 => 9.49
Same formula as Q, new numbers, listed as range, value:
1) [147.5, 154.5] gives 9.53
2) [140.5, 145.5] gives 12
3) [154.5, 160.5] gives 8.72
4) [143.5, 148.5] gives 11.4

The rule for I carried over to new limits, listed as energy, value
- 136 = 14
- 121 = 13.8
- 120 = 14.1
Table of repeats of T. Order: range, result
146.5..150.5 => 11.2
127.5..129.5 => 14.9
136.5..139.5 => 14.9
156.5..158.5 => 8.95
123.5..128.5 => 15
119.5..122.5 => 14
